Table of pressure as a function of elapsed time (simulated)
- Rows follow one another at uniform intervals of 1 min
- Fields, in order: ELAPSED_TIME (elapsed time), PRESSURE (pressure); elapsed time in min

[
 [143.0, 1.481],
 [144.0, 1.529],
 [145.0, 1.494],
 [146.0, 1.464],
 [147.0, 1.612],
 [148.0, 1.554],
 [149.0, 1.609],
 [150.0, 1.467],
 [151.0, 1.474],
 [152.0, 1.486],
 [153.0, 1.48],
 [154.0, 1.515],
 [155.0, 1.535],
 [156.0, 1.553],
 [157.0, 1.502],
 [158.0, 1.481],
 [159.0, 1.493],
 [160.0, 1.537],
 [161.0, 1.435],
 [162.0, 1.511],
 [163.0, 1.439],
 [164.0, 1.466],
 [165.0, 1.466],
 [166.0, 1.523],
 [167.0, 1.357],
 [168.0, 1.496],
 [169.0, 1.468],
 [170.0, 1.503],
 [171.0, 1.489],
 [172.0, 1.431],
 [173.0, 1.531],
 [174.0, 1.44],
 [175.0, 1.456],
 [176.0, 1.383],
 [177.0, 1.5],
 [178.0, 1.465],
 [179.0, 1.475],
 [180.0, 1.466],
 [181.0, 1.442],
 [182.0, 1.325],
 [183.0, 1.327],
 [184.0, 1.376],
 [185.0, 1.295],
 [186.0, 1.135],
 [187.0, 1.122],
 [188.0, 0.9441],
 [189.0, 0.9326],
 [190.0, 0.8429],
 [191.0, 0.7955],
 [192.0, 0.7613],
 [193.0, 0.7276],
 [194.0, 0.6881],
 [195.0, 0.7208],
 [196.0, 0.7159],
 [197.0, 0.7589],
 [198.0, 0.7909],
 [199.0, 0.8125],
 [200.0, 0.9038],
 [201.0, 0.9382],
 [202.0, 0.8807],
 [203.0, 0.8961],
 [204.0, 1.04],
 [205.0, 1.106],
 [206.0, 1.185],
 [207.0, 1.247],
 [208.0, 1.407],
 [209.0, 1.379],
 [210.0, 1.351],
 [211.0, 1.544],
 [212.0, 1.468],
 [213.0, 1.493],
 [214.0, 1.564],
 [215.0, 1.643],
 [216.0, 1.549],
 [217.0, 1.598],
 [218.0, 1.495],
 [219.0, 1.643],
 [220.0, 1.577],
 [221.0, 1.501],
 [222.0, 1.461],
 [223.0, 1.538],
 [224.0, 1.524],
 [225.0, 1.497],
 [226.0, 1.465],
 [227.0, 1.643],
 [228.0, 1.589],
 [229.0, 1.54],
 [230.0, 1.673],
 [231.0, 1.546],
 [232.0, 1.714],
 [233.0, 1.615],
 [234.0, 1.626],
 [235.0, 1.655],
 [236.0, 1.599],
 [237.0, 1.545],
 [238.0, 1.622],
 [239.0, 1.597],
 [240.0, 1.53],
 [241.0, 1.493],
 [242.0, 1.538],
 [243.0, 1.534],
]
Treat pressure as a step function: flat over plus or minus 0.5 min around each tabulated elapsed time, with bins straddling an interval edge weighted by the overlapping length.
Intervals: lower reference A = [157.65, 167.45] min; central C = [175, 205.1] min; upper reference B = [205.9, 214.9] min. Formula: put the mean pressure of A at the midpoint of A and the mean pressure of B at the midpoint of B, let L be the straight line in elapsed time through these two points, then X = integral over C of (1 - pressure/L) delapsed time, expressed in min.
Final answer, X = 8.1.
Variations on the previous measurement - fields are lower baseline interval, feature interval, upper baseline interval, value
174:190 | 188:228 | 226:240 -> 7.1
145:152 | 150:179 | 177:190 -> -1.5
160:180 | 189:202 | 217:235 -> 6.2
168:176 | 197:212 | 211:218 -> 4.2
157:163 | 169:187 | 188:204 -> -4.0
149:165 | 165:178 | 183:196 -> -2.2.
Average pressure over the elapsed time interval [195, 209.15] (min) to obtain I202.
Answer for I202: 0.985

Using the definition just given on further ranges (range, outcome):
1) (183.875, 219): 1.12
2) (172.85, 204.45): 1.09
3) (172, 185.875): 1.41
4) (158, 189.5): 1.4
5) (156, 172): 1.48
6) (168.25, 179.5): 1.47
